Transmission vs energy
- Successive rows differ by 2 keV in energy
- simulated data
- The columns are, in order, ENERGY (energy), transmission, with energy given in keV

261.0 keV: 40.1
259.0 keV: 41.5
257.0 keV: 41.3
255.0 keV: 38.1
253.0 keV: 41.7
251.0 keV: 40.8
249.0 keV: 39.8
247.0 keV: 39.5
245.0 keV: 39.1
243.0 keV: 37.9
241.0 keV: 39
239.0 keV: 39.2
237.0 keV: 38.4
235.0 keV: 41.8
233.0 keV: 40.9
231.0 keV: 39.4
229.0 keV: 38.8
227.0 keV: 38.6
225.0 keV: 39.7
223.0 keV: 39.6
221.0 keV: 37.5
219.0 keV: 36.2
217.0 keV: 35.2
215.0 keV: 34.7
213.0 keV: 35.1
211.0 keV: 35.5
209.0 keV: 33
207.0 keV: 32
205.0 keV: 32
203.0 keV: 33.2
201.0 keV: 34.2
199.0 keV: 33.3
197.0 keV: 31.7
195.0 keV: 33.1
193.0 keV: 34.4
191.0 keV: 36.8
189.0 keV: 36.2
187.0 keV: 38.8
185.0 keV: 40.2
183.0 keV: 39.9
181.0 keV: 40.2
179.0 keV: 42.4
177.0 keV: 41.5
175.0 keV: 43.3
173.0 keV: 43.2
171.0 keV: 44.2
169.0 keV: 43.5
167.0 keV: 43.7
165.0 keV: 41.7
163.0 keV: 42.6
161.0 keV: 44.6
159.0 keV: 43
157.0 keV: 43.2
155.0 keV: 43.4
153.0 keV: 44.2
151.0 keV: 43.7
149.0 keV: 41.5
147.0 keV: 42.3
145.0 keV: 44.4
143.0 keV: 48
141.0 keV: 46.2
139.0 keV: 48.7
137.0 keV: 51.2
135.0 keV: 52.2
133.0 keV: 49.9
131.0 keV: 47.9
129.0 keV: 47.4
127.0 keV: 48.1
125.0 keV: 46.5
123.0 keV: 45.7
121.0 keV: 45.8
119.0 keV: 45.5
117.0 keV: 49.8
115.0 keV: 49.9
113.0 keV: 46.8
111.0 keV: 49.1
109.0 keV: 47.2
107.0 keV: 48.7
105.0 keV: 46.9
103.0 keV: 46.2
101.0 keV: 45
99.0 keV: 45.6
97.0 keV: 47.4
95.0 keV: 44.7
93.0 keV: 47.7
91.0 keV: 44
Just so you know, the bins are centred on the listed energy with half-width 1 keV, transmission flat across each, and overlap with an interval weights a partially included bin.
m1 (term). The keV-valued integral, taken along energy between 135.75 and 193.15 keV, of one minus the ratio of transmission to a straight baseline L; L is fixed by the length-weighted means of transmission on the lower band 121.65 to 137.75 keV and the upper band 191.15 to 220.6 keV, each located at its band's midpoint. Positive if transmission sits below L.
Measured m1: -1.3 keV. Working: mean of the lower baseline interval 48.5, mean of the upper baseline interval 34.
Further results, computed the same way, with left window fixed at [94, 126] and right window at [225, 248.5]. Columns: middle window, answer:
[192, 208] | 3.30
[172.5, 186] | 0.42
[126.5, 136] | -0.73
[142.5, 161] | 0.31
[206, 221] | 2.21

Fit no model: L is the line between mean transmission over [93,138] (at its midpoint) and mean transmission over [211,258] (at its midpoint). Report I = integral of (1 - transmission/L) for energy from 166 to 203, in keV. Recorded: 3.3 keV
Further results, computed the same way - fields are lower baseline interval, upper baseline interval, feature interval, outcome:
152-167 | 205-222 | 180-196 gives 0.6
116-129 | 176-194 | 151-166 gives -0.3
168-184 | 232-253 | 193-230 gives 5.2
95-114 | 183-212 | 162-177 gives -1.8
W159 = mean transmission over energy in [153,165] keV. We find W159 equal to 43.3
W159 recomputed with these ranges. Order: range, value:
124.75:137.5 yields 49.1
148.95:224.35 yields 38.7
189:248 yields 36.5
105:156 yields 47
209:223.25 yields 35.9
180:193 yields 38.4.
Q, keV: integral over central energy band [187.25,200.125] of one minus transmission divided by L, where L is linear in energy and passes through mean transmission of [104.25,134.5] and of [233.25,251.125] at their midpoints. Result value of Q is 2.5 keV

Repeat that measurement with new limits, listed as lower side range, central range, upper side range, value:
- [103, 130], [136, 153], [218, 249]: -0.1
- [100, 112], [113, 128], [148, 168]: -0.4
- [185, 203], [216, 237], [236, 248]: -0.6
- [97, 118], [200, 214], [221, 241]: 2.5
